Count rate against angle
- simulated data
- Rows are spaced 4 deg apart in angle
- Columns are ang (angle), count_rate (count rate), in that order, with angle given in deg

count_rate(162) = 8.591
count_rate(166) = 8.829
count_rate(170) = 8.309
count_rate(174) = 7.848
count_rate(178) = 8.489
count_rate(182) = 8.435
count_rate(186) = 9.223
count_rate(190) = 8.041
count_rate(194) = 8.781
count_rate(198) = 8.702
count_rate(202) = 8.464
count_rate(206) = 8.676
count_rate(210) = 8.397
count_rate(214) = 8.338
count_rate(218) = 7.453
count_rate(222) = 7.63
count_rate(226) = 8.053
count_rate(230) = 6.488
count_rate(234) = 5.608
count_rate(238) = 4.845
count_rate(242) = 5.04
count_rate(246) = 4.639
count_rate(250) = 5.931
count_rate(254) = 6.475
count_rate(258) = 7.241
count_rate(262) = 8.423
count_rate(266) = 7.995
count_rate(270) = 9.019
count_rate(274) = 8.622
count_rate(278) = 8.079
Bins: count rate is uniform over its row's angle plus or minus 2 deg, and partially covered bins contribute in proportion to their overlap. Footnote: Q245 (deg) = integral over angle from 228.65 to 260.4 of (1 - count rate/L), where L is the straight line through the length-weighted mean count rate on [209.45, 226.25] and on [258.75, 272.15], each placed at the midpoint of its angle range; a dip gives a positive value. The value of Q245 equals 9.2 deg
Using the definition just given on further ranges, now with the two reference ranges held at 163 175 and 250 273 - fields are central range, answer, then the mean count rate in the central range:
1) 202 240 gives 3.2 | 7.34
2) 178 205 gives -1.2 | 8.6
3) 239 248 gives 3.4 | 4.84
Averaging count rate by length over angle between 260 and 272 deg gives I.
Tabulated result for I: 8.48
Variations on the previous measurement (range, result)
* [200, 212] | 8.51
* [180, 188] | 8.83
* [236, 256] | 5.39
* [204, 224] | 8.1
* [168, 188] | 8.46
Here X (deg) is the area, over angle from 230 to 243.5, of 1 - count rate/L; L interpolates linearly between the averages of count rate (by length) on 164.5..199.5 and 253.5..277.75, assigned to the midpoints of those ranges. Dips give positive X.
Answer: 4.7 deg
